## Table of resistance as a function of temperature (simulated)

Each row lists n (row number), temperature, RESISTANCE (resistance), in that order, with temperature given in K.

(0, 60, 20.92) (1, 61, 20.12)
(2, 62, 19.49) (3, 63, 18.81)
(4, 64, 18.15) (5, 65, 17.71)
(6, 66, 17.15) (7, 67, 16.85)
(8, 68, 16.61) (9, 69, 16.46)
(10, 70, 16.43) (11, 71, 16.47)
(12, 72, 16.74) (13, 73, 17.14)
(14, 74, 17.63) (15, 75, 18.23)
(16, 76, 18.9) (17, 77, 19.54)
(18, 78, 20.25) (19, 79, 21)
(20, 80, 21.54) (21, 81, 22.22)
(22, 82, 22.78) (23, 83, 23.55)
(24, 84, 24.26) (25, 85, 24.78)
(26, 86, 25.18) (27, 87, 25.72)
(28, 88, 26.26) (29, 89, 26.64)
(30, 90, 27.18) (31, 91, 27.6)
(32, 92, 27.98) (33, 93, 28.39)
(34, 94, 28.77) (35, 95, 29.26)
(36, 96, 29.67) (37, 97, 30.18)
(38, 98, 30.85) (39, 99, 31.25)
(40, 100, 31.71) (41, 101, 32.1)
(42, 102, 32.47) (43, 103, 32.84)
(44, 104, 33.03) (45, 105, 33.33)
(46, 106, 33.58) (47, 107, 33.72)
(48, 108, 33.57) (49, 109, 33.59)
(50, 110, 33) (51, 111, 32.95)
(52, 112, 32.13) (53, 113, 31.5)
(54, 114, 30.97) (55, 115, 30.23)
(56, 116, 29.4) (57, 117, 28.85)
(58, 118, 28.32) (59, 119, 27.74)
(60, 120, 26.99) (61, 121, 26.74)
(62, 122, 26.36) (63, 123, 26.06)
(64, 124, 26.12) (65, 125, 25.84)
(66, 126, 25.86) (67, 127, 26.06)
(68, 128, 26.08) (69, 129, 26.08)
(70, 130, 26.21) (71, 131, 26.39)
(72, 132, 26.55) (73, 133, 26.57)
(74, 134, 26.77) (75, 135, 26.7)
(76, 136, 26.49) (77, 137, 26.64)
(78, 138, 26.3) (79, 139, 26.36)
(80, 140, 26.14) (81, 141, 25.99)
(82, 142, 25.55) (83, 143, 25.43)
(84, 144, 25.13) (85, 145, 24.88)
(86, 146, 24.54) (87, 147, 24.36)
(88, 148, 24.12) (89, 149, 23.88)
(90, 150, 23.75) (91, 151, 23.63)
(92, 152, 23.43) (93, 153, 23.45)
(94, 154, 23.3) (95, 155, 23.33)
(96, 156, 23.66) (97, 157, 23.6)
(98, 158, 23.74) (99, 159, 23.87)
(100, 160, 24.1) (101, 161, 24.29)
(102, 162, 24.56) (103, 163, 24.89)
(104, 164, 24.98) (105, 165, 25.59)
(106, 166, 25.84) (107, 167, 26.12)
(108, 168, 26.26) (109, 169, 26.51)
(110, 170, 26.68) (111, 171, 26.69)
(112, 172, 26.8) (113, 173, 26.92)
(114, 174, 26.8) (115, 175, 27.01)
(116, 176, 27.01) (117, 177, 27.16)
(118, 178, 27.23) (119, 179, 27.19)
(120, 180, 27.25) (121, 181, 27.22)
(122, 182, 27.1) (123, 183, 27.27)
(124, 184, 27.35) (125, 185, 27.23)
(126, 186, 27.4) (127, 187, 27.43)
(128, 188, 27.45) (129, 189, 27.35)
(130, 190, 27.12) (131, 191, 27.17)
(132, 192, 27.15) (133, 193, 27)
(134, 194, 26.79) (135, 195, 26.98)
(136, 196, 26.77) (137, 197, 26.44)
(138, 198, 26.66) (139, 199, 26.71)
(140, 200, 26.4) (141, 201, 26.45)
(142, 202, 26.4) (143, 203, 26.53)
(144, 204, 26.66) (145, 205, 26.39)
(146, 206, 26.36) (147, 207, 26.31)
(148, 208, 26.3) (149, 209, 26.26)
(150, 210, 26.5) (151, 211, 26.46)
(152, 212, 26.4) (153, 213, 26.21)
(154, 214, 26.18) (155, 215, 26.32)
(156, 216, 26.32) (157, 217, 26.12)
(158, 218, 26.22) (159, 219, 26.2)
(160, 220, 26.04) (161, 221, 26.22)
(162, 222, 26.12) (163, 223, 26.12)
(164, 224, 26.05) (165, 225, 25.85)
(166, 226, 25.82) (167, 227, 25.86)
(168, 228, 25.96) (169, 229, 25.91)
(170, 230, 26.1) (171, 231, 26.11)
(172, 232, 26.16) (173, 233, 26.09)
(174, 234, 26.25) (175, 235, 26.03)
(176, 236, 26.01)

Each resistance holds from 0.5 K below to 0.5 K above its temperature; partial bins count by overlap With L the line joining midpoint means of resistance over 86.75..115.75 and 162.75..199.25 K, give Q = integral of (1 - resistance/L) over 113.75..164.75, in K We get 5.66 K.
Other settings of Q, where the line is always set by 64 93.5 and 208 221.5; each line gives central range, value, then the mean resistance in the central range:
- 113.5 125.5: -2.62 K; 27.8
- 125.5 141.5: -2.05 K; 26.3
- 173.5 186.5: -1.12 K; 27.2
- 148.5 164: 0.19 K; 23.9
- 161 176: -0.90 K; 26.1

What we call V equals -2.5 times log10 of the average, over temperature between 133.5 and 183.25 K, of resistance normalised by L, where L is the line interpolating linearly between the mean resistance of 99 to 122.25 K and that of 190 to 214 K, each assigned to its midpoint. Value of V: 0.13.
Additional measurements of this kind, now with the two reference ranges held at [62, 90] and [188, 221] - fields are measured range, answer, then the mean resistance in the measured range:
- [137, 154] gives -0.05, 24.8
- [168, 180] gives -0.08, 26.9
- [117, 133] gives -0.17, 26.6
